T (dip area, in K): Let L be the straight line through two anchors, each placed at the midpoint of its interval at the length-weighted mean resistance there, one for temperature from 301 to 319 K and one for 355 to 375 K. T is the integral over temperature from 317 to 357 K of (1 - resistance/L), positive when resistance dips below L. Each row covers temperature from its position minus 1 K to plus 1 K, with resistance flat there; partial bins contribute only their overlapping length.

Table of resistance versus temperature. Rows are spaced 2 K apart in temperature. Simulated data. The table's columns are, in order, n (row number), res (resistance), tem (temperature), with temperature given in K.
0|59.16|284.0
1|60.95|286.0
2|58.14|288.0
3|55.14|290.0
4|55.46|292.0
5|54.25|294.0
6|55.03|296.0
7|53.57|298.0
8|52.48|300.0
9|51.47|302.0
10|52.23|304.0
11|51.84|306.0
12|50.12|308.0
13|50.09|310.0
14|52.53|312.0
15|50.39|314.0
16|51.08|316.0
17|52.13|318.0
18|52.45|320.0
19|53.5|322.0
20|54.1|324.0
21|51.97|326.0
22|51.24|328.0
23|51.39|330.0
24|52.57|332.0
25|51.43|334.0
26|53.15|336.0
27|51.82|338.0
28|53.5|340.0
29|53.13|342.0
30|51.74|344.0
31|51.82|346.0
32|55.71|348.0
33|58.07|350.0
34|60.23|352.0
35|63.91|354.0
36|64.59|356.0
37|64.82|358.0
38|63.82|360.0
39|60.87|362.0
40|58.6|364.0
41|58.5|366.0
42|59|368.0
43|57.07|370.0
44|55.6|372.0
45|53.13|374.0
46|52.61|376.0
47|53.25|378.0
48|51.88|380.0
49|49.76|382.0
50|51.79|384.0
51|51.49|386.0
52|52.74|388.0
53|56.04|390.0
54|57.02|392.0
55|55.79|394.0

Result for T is 0.7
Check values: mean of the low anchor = 51.3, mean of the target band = 54.4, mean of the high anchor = 59.6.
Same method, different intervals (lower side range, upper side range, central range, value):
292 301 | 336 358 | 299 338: 2.3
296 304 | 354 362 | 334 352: 2.1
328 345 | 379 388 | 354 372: -3.1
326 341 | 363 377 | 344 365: -2.0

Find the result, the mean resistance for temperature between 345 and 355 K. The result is 57.9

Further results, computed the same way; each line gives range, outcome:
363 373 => 57.8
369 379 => 54.3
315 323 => 52.3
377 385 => 51.7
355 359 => 64.7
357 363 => 63.2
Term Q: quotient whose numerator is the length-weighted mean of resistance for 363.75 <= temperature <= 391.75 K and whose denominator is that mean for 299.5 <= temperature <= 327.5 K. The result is 1.05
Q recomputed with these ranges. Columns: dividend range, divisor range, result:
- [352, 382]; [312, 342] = 1.11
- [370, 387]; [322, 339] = 1.01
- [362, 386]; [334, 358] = 0.97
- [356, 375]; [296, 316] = 1.15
